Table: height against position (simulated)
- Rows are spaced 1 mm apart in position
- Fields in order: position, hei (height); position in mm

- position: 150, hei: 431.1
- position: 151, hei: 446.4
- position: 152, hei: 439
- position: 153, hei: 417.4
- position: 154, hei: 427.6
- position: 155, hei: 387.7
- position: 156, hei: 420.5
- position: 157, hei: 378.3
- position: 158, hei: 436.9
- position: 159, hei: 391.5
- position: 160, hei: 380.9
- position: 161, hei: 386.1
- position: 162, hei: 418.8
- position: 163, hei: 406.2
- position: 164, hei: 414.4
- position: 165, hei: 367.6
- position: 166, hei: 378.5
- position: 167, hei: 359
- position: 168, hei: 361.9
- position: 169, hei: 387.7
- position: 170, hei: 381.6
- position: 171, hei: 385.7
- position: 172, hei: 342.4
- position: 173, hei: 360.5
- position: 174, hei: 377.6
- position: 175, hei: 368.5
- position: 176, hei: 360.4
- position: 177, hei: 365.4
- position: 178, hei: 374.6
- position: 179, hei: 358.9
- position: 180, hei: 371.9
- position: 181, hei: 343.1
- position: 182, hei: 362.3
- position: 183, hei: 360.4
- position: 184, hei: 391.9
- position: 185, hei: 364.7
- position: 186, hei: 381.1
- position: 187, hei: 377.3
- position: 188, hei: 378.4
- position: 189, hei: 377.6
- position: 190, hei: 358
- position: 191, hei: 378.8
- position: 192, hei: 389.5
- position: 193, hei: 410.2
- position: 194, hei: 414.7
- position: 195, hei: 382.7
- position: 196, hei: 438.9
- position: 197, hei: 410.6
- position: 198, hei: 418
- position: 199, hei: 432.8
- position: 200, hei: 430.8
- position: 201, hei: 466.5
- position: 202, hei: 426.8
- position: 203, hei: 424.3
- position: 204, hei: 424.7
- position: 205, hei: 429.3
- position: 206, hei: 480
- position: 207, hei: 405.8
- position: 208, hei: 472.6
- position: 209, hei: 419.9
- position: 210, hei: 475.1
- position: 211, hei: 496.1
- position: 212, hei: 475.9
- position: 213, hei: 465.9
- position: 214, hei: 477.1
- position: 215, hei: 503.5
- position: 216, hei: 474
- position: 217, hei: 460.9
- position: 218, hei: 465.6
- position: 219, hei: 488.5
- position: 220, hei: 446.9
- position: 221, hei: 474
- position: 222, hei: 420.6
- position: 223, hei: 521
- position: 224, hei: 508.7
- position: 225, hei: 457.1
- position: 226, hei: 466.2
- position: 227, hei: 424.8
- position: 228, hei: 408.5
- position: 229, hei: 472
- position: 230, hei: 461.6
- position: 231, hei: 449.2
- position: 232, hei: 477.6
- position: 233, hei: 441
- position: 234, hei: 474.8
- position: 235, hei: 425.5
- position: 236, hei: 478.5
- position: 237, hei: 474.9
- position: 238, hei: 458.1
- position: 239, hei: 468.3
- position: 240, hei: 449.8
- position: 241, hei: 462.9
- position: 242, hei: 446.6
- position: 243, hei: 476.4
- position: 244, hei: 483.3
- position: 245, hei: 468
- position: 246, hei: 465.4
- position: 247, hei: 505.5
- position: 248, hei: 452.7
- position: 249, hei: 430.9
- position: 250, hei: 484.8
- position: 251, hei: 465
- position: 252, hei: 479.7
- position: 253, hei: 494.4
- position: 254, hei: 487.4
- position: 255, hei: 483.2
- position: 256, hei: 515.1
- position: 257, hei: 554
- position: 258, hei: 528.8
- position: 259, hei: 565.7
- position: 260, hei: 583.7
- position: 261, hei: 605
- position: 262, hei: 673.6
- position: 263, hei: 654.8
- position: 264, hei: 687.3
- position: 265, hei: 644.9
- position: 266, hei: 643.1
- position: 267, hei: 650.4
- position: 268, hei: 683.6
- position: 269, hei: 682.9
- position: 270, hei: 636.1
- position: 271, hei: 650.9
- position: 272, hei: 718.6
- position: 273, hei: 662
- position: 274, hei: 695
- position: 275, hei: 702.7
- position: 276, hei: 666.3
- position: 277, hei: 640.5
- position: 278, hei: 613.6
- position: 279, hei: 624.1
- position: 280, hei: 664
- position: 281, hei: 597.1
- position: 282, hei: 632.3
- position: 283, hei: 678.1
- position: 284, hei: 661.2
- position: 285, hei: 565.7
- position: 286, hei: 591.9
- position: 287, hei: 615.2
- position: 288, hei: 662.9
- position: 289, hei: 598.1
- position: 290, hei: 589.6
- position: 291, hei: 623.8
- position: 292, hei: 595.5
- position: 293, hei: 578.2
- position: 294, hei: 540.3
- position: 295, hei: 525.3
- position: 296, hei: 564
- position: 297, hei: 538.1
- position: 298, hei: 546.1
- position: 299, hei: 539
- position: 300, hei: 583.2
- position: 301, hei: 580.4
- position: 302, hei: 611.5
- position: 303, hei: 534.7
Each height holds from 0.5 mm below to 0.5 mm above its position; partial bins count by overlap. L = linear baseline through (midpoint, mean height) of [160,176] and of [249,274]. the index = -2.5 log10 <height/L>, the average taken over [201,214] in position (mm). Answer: 0.04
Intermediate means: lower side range 379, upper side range 592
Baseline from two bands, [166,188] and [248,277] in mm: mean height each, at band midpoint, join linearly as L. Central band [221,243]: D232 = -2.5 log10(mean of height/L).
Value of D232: 0.12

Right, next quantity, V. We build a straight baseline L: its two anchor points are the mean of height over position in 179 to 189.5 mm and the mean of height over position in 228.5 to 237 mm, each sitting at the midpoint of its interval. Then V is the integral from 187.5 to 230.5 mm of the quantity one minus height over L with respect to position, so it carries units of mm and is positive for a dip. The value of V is -2.6 mm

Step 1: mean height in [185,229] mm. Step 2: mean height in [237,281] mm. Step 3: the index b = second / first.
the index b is 1.3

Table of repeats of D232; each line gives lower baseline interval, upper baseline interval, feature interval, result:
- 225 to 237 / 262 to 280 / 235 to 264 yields 0.09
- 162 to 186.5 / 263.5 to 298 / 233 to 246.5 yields 0.15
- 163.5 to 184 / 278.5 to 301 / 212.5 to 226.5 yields -0.03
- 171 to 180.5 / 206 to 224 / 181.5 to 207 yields 0.03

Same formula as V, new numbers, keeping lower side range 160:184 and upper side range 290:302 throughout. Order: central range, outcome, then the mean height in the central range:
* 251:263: -0.87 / 544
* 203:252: -0.28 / 463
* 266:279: -3.26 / 664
